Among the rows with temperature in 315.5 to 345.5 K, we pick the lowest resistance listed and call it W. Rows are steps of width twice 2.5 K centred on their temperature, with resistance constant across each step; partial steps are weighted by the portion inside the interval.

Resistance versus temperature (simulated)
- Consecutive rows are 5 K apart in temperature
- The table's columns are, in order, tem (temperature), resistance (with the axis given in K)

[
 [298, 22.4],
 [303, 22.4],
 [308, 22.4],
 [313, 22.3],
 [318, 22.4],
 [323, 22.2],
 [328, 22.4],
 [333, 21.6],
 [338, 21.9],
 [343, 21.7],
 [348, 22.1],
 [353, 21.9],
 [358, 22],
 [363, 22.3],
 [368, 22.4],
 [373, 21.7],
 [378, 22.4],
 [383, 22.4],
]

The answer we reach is 21.6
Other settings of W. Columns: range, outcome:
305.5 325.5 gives 22.2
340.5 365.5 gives 21.7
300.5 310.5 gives 22.4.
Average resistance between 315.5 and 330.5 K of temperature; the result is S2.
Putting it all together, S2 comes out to 22.3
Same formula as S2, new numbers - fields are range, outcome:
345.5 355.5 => 22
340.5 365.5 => 22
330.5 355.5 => 21.8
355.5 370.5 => 22.2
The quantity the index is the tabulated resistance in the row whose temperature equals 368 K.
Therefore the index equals 22.4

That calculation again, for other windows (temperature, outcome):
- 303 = 22.4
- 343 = 21.7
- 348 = 22.1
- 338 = 21.9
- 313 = 22.3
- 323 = 22.2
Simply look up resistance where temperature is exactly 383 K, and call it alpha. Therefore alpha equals 22.4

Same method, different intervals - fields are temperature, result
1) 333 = 21.6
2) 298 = 22.4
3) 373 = 21.7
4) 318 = 22.4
